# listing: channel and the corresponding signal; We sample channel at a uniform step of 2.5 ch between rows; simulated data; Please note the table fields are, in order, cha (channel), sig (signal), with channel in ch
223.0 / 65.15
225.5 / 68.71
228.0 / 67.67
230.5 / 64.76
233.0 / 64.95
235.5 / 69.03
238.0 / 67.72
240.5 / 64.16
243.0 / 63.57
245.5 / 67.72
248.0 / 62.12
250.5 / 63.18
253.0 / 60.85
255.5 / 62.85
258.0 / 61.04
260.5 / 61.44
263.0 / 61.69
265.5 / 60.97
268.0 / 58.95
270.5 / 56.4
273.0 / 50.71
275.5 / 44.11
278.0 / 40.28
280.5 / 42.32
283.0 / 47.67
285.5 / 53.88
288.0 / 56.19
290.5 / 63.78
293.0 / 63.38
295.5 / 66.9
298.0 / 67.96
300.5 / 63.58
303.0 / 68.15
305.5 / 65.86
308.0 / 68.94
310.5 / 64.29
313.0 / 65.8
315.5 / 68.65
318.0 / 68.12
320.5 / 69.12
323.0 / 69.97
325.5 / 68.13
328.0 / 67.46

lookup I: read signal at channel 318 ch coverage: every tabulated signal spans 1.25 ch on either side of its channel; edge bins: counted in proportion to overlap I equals 68.12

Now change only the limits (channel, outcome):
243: 63.57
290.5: 63.78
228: 67.67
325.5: 68.13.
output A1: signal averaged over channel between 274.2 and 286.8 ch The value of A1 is 45.7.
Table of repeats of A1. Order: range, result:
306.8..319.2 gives 67.1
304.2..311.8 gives 66.4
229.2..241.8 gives 66.1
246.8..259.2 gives 62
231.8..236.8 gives 67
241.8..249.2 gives 64.5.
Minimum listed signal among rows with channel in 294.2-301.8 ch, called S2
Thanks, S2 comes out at 63.58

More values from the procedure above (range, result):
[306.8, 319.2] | 64.29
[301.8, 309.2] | 65.86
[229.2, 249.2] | 62.12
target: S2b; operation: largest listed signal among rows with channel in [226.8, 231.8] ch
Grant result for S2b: 67.67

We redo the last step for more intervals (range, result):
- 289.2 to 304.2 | 68.15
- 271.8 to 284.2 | 50.71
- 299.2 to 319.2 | 68.94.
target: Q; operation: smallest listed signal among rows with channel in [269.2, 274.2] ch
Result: 50.71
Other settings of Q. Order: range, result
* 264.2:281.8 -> 40.28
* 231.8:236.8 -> 64.95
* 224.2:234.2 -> 64.76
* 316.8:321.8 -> 68.12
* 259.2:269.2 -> 58.95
